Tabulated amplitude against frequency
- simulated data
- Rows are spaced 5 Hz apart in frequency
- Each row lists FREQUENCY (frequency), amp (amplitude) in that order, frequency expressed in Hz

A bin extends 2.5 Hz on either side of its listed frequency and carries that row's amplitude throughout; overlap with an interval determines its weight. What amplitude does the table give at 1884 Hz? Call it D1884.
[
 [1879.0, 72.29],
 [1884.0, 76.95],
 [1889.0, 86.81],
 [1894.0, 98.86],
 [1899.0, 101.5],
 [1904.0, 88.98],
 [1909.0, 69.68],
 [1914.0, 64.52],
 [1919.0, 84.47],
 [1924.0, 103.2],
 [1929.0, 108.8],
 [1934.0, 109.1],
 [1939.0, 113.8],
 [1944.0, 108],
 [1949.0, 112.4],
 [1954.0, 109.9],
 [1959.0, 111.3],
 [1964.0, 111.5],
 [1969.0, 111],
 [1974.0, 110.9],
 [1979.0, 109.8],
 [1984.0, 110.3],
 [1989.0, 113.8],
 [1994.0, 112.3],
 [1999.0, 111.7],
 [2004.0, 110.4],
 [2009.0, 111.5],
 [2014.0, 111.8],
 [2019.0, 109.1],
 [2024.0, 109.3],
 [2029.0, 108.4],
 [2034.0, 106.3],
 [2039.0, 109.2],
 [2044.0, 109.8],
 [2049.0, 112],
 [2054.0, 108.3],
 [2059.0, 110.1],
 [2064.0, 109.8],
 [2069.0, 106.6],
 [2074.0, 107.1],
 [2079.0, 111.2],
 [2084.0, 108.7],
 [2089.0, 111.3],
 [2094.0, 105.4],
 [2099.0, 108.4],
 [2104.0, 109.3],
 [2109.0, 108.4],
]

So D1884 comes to 76.95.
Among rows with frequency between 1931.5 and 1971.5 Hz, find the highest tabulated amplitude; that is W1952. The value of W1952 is 113.8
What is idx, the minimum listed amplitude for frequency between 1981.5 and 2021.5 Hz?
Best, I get 109.1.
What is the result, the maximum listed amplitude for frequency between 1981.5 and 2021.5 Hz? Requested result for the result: 113.8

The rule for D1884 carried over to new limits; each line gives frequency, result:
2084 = 108.7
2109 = 108.4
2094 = 105.4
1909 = 69.68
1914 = 64.52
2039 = 109.2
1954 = 109.9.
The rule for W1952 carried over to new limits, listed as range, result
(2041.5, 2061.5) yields 112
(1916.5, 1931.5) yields 108.8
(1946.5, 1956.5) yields 112.4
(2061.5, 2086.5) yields 111.2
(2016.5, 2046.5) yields 109.8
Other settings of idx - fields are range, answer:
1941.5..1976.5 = 108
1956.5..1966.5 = 111.3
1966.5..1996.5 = 109.8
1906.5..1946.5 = 64.52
